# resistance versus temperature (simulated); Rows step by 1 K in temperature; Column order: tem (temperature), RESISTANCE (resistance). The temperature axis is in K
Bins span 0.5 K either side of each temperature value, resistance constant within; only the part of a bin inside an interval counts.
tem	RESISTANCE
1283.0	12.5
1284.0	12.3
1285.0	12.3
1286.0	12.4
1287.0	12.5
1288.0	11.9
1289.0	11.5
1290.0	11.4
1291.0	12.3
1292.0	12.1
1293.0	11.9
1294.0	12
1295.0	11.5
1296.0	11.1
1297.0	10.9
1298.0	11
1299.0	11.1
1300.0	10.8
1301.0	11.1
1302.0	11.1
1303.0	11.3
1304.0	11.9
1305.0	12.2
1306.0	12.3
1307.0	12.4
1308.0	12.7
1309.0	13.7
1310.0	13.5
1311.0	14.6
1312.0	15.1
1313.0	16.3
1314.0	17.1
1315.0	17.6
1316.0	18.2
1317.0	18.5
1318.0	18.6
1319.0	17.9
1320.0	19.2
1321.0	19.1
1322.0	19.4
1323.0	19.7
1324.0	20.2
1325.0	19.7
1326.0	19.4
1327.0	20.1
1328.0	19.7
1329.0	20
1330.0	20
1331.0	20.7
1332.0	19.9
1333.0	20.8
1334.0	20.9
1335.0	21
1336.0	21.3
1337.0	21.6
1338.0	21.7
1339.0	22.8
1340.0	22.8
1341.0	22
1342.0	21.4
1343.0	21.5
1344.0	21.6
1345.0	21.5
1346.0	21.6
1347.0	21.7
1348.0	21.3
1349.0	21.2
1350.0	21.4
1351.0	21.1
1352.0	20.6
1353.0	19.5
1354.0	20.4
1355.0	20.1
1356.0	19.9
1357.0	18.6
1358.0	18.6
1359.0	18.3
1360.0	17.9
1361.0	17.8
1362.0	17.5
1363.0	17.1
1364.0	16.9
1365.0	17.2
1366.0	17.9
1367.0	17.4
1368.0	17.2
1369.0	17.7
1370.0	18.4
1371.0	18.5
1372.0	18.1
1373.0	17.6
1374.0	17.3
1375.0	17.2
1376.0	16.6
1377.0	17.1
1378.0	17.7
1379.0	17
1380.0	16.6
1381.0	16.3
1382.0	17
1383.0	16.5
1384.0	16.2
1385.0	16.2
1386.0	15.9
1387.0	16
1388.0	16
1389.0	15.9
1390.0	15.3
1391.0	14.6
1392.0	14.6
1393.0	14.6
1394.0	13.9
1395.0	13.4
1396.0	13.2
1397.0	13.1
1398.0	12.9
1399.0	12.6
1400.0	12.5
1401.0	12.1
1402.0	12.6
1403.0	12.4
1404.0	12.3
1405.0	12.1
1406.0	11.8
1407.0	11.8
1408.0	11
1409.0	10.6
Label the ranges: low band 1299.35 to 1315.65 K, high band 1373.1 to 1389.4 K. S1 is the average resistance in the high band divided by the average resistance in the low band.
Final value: 1.24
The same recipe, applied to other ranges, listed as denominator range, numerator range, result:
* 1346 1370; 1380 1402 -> 0.77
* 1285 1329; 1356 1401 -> 1.12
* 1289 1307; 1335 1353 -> 1.86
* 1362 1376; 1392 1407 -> 0.73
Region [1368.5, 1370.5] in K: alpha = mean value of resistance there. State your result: 18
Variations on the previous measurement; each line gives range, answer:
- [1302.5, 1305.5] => 11.8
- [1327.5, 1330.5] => 19.9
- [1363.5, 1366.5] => 17.3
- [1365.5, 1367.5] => 17.6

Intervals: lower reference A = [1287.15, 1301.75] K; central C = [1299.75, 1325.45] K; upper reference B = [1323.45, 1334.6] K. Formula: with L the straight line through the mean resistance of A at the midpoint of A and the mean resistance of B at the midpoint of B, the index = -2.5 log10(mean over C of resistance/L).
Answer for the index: 0.04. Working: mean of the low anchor 11.5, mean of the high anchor 20.1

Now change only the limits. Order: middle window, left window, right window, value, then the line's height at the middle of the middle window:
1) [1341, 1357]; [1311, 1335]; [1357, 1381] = -0.15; 18.2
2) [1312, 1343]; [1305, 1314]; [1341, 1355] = -0.15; 17.3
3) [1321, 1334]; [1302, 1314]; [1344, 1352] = -0.16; 17.3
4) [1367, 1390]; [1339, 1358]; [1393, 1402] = -0.05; 16.1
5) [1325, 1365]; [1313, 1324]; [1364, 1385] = -0.13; 17.9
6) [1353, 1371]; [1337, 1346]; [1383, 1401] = 0.04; 18.9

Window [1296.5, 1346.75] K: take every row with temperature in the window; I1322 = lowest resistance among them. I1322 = 10.8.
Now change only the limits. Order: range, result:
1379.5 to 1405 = 12.1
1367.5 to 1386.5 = 15.9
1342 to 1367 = 16.9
